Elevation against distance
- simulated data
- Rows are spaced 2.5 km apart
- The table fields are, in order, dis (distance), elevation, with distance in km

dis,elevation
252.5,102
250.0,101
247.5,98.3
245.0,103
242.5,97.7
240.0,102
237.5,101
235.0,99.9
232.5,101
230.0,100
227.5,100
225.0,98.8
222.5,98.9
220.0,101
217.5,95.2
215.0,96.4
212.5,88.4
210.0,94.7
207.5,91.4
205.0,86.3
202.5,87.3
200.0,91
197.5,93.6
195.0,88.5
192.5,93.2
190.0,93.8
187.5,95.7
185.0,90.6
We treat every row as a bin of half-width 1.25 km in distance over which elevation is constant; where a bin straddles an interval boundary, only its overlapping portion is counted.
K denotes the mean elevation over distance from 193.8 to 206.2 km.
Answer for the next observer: 89.4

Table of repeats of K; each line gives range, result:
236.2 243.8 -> 100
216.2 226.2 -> 98.5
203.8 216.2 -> 91.4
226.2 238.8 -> 100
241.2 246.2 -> 100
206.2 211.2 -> 93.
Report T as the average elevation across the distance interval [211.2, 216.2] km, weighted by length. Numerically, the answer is 92.4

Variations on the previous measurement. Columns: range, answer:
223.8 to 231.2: 99.6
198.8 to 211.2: 90.1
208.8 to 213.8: 91.6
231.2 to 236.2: 100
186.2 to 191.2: 94.7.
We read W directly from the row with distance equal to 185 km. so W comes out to 90.6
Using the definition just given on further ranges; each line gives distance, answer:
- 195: 88.5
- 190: 93.8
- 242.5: 97.7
